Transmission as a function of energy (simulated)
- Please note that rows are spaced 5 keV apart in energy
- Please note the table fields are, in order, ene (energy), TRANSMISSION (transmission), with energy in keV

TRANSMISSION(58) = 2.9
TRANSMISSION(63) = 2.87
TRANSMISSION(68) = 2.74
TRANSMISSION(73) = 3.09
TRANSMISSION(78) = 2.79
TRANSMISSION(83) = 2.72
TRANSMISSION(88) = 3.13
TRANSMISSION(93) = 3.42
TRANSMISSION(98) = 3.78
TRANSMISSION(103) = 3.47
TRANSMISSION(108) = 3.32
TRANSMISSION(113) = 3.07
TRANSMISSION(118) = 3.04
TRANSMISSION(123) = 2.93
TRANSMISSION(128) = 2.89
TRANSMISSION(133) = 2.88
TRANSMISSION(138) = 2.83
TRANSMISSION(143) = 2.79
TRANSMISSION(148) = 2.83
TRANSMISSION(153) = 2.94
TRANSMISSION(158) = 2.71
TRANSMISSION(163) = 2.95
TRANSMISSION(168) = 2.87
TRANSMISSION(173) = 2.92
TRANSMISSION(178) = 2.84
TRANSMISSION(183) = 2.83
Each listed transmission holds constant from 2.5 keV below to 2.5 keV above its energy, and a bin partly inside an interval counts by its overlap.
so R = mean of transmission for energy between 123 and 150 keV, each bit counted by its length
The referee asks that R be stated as 2.85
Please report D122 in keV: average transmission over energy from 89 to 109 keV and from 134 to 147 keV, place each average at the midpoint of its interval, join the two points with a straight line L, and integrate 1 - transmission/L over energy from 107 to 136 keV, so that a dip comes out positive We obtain 1.13 keV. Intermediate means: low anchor 3.48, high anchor 2.82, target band 3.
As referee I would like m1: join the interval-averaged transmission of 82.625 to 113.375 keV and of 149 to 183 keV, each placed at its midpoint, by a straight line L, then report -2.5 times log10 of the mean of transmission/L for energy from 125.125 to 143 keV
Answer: 0.08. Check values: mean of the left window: 3.33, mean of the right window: 2.87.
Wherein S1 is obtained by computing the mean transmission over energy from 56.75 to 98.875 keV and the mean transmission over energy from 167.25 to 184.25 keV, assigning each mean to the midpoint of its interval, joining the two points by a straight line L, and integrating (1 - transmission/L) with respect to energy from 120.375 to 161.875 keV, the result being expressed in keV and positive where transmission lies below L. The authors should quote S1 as 0.98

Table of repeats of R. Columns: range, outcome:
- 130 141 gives 2.85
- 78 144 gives 3.09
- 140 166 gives 2.84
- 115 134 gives 2.94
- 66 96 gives 3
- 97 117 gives 3.35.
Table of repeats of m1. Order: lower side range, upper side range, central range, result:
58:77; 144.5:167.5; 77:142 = -0.08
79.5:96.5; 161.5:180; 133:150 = 0.05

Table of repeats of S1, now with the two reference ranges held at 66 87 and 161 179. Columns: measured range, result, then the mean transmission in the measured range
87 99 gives -2.4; 3.44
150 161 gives 0.2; 2.83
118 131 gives -0.2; 2.93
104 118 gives -1.6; 3.2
